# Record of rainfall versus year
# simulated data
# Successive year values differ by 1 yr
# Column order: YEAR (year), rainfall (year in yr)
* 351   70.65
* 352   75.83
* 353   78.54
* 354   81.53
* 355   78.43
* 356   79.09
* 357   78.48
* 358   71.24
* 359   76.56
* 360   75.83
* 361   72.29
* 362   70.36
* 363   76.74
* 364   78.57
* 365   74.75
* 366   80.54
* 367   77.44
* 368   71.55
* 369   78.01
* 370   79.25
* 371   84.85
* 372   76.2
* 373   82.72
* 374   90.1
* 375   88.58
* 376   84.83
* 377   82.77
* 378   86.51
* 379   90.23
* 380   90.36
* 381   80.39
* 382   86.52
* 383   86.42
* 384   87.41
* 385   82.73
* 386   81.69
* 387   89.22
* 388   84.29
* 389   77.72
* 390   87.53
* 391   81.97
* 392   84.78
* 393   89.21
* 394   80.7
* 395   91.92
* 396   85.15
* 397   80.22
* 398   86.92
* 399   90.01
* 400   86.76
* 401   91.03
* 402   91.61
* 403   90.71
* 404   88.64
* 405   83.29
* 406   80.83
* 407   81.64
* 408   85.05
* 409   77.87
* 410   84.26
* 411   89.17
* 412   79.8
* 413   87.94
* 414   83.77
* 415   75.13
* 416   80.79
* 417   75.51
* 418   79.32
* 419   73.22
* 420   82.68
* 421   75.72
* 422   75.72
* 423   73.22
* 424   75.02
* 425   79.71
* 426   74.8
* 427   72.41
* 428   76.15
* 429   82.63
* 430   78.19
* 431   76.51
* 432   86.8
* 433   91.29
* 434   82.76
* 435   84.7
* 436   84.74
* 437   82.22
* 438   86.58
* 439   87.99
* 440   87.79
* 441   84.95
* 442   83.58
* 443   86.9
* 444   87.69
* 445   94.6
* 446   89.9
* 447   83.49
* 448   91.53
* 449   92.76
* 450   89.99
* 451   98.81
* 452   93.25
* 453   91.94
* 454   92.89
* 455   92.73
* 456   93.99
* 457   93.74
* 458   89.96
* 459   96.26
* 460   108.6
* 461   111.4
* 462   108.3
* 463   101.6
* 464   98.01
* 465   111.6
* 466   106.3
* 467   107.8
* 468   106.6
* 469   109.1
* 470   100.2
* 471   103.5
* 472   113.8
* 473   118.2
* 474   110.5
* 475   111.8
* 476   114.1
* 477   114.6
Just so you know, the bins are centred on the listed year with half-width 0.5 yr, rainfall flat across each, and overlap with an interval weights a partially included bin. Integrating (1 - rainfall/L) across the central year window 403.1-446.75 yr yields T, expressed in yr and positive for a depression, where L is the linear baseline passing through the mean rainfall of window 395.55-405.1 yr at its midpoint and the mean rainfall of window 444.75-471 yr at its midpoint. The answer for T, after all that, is 4.74 yr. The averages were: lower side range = 87.6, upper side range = 98.4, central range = 82.2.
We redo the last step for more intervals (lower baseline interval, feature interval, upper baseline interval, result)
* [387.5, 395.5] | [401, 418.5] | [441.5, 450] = 0.5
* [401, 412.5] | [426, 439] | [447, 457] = 1.1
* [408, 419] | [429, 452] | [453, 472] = 1.4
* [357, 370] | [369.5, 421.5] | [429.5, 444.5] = -3.0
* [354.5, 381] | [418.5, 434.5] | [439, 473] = 2.3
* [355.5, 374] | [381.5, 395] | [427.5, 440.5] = -0.9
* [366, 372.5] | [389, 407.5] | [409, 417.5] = -1.3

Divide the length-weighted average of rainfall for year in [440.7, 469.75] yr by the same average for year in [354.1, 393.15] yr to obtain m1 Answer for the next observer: 1.19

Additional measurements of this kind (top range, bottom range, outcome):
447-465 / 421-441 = 1.20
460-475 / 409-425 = 1.36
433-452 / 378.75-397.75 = 1.03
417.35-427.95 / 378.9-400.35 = 0.89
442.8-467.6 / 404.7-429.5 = 1.22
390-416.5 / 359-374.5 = 1.09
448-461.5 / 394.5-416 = 1.12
